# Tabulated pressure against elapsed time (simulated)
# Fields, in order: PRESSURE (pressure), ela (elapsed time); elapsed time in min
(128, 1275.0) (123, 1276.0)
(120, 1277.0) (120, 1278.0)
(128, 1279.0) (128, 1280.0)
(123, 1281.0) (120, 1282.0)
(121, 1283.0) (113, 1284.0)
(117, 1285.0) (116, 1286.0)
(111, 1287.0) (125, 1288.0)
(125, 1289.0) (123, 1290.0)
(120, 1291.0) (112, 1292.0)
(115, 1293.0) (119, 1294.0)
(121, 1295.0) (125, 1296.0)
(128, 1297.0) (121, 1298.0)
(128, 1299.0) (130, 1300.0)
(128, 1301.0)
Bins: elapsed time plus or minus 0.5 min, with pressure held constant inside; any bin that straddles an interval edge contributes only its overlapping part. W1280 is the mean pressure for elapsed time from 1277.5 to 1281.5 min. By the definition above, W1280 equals 125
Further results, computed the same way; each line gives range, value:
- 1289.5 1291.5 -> 122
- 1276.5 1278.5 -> 120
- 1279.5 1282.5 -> 124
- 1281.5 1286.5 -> 117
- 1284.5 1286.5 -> 116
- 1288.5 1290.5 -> 124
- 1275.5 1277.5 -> 122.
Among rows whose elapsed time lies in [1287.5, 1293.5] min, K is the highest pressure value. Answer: 125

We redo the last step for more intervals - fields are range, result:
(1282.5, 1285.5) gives 121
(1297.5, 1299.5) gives 128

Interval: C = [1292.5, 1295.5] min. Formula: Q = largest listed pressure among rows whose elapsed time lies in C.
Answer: 121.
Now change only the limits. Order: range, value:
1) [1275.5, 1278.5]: 123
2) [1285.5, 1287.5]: 116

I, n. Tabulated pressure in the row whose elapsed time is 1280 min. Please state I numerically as 128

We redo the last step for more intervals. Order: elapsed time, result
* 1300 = 130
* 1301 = 128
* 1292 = 112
